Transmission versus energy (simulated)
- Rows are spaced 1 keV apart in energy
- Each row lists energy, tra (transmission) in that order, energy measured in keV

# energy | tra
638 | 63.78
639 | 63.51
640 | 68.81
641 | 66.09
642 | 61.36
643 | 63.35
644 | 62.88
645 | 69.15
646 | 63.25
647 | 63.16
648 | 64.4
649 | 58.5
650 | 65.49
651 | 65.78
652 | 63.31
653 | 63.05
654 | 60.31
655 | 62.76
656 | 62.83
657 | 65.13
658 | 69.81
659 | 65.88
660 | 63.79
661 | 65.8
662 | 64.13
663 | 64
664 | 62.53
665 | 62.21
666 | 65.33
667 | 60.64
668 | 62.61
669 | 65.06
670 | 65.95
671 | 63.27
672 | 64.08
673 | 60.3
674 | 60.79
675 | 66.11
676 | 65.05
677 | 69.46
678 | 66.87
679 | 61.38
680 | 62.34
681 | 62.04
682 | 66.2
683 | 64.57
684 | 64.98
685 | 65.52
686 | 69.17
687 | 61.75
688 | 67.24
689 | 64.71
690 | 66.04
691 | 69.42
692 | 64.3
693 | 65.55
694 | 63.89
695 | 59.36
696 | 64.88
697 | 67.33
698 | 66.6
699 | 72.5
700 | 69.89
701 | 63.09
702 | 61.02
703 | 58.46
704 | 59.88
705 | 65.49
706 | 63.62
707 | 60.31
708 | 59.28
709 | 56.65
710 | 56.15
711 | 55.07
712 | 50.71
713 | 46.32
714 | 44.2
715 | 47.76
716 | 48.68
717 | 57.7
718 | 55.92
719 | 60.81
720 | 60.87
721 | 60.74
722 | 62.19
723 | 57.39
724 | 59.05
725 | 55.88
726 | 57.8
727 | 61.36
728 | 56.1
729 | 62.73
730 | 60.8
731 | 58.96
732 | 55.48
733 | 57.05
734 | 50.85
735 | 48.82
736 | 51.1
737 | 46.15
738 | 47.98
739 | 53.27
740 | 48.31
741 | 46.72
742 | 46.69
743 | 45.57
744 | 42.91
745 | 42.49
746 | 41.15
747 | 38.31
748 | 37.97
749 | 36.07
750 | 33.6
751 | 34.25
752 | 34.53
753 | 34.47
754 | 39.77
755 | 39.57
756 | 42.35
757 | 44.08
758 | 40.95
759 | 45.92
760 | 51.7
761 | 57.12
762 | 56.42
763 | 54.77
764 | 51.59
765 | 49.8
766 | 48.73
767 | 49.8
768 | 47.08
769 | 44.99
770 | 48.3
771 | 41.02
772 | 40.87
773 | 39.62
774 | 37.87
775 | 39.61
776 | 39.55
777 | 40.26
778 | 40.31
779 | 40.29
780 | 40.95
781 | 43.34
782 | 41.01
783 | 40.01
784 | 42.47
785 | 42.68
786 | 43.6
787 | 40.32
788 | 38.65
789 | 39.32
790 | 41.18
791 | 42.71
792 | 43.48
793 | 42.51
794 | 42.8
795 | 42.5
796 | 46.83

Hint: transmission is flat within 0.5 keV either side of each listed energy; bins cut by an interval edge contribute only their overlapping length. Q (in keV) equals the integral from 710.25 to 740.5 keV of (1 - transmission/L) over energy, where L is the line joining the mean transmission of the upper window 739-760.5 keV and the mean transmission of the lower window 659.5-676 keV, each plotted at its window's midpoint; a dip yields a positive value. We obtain -4.2 keV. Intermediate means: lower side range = 63.6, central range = 54.7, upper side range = 41.6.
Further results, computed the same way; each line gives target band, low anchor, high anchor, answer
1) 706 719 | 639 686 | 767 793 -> 0.2 keV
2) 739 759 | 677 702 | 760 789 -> 3.8 keV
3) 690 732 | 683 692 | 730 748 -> -1.4 keV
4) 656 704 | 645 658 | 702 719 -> -3.9 keV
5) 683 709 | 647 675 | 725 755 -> -3.7 keV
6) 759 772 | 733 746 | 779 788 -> -1.6 keV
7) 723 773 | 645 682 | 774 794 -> 0.2 keV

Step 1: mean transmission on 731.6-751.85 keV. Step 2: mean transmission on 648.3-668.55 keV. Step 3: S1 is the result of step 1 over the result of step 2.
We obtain 0.71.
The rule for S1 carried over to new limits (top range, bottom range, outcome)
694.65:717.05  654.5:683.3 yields 0.92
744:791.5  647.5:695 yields 0.66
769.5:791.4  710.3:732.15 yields 0.73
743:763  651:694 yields 0.65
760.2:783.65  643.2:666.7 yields 0.70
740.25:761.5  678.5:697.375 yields 0.65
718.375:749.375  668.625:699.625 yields 0.80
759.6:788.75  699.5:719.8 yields 0.78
